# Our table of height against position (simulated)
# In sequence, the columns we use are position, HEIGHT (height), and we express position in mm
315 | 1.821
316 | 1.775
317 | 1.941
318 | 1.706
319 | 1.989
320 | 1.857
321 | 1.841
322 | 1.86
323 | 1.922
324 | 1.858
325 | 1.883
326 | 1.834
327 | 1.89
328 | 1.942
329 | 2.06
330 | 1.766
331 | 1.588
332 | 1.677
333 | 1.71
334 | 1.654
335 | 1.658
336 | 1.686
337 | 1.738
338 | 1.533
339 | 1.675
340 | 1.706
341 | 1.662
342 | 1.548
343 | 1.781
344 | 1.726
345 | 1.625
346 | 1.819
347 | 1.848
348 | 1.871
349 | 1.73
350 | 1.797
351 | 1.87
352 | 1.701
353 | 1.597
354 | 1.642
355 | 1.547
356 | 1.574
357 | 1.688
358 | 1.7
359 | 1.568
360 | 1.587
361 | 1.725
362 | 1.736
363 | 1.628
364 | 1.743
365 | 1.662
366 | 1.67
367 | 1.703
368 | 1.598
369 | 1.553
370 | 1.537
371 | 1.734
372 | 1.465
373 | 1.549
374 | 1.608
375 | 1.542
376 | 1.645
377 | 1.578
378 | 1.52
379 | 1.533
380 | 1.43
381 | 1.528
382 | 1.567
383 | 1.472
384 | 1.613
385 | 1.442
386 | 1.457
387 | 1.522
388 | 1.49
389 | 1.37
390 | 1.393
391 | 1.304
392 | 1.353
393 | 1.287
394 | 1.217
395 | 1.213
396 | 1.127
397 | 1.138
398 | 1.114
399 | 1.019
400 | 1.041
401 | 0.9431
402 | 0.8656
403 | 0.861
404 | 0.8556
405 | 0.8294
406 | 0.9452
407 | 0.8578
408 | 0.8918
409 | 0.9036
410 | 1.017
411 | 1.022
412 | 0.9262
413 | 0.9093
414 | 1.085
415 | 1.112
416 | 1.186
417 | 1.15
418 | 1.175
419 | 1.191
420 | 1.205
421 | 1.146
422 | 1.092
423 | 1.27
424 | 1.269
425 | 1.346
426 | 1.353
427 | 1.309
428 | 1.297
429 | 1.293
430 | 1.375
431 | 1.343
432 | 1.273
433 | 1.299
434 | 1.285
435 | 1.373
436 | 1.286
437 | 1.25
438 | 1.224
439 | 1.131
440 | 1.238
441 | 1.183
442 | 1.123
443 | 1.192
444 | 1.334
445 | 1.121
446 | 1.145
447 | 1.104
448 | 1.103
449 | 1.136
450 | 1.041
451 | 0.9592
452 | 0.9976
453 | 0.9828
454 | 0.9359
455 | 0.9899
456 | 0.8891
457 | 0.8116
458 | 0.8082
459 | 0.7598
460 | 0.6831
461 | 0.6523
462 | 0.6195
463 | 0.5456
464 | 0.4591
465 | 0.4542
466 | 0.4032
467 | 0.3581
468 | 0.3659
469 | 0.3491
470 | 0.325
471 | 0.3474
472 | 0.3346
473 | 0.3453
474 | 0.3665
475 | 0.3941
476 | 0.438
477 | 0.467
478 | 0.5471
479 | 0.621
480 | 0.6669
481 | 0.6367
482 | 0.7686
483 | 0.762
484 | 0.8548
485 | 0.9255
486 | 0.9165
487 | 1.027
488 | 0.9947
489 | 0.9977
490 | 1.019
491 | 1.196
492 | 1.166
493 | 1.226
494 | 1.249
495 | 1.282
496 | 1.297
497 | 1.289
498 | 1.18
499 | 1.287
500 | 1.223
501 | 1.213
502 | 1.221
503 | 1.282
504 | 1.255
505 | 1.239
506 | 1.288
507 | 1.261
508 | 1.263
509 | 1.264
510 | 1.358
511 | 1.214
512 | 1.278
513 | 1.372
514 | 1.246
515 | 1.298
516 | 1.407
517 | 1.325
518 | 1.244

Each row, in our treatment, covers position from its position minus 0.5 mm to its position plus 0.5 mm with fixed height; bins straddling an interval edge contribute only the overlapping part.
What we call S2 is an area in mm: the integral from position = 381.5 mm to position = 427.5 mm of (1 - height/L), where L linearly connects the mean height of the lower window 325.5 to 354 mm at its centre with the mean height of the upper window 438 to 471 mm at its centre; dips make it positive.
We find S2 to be 2.3 mm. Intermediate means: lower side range 1.74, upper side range 0.848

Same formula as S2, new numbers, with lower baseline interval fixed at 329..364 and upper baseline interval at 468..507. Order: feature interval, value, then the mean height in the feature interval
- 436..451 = -0.3 mm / 1.16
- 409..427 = 2.0 mm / 1.14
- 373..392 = -0.1 mm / 1.5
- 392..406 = 3.5 mm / 1.05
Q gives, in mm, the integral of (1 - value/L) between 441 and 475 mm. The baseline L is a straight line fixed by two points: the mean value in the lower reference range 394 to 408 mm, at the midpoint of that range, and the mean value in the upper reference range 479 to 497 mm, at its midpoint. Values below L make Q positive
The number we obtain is 8.0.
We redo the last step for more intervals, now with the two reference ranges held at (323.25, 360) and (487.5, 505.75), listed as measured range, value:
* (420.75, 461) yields 7.4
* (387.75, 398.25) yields 1.9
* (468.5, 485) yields 9.6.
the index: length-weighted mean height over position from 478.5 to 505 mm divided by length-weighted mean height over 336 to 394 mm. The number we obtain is 0.7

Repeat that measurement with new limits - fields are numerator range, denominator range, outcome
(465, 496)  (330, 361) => 0.43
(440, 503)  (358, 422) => 0.65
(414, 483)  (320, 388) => 0.56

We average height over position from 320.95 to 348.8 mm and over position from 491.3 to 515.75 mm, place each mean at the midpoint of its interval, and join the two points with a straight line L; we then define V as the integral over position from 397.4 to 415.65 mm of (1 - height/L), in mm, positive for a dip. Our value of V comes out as 7.0 mm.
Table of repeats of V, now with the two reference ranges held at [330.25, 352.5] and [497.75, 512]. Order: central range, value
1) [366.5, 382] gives 0.48 mm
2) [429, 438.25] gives 0.96 mm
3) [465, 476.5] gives 8.35 mm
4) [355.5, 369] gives -0.04 mm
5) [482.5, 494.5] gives 2.51 mm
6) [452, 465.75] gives 6.40 mm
